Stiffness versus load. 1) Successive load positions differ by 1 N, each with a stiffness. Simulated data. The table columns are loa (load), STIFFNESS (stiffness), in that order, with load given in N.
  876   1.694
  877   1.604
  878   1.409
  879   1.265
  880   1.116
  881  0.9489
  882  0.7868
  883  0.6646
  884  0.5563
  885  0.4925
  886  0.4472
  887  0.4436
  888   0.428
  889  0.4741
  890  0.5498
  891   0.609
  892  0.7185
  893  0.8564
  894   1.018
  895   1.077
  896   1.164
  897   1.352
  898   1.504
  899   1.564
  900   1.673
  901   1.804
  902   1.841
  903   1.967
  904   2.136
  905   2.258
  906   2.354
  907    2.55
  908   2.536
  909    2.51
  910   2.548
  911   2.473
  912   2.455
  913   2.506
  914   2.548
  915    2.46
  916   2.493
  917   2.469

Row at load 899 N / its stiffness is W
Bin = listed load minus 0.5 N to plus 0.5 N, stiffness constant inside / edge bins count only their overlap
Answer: 1.564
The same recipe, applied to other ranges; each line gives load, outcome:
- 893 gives 0.8564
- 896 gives 1.164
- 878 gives 1.409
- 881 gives 0.9489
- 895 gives 1.077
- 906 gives 2.354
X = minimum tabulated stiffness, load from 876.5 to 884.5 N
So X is 0.5563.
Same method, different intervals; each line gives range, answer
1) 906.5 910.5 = 2.51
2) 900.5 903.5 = 1.804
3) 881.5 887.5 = 0.4436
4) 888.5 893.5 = 0.4741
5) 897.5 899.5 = 1.504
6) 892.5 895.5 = 0.8564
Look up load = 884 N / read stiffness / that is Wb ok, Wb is 0.5563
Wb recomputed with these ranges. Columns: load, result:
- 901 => 1.804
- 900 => 1.673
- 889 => 0.4741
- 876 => 1.694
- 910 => 2.548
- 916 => 2.493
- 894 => 1.018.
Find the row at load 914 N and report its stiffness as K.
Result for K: 2.548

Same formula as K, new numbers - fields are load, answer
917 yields 2.469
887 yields 0.4436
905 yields 2.258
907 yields 2.55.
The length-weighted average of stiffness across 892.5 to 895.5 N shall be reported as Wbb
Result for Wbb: 0.984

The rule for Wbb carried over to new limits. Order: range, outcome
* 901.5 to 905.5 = 2.05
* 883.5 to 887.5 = 0.485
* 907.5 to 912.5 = 2.5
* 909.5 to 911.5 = 2.51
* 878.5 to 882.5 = 1.03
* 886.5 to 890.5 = 0.474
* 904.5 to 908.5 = 2.42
